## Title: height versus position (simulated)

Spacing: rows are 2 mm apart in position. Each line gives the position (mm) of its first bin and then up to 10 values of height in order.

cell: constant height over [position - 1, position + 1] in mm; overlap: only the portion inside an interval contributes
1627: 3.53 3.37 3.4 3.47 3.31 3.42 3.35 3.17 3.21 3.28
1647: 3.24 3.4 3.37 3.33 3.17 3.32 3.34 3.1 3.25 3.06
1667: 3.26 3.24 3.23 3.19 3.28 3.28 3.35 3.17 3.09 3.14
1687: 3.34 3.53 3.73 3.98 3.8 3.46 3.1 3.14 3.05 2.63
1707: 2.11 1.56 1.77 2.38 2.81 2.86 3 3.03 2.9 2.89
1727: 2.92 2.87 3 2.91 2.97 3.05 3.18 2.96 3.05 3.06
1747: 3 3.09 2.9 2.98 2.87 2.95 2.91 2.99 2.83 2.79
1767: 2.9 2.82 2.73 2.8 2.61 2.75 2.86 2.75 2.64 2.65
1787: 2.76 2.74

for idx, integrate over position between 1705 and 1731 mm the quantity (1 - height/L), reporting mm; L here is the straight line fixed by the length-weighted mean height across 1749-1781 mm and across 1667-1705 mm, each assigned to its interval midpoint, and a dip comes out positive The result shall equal 4.27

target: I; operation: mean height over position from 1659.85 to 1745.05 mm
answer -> 3.04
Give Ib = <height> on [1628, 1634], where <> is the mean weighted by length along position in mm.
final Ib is 3.41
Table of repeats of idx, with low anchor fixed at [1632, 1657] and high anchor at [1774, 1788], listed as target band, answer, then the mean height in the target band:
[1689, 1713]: 1.0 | 2.94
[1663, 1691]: -0.8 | 3.26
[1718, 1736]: 0.1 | 2.94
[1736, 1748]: -0.7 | 3.05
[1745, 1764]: -0.8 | 2.95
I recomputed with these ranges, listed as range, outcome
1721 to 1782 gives 2.91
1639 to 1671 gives 3.25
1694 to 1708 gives 3.04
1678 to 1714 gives 3.02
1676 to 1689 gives 3.25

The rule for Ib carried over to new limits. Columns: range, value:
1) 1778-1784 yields 2.75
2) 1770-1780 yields 2.75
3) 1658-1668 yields 3.2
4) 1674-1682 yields 3.27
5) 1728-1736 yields 2.94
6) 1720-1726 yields 2.94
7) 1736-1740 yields 3.12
